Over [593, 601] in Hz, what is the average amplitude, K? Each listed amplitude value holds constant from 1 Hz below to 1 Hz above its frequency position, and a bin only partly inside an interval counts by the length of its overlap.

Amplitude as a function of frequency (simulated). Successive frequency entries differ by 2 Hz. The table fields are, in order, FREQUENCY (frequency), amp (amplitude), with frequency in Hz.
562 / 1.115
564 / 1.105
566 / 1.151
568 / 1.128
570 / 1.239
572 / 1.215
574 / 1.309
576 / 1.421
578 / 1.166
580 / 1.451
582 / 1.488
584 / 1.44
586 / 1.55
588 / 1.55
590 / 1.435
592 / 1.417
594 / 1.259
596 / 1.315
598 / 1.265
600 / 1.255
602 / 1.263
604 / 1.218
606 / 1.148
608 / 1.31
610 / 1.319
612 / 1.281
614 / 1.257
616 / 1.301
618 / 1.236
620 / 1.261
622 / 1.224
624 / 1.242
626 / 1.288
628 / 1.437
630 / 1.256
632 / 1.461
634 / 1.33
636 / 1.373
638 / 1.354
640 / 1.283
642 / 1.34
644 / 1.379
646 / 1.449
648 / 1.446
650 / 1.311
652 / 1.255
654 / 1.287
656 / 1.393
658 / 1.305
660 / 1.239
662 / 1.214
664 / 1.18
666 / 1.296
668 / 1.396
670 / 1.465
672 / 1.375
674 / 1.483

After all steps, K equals 1.27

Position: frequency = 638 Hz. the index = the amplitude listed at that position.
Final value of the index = 1.354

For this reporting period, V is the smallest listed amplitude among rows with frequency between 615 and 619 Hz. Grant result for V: 1.236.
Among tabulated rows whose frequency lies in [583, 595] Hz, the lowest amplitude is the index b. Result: 1.259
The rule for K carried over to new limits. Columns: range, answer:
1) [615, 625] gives 1.25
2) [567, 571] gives 1.18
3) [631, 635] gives 1.4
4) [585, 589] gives 1.55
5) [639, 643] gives 1.31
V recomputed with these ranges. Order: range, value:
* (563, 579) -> 1.105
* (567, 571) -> 1.128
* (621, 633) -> 1.224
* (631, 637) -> 1.33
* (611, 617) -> 1.257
